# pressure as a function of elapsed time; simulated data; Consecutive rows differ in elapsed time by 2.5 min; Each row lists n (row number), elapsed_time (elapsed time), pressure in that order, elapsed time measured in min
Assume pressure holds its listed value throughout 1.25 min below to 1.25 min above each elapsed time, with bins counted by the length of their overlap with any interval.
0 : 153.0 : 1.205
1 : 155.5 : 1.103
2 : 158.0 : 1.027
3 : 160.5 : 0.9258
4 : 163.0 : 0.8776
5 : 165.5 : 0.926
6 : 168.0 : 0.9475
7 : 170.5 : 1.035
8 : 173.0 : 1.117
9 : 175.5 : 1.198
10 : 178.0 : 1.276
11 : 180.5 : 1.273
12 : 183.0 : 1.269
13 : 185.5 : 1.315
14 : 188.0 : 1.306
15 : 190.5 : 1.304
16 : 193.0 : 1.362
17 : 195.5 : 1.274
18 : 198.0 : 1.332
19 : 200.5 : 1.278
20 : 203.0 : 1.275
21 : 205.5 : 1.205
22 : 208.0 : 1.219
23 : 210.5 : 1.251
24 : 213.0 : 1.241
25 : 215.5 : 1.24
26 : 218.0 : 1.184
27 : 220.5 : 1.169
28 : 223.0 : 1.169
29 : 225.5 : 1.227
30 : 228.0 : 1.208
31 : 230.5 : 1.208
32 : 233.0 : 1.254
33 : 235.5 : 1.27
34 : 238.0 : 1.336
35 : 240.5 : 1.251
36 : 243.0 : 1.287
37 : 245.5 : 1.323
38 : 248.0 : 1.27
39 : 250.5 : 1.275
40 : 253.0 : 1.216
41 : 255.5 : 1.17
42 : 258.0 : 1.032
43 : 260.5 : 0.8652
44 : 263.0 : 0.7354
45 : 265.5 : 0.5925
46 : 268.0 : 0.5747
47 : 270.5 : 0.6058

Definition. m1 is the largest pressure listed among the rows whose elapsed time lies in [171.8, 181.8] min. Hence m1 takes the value 1.276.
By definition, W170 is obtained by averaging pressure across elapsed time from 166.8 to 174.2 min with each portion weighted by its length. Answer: 1.03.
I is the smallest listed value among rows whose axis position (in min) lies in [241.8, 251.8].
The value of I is 1.27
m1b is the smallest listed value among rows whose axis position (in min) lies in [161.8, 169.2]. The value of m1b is 0.8776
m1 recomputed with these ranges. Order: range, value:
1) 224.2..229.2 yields 1.227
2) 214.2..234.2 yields 1.254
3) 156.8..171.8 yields 1.035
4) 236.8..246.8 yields 1.336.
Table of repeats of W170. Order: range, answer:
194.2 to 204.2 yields 1.29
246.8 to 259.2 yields 1.19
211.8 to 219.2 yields 1.22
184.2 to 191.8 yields 1.31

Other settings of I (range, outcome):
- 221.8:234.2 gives 1.169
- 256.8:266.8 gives 0.5925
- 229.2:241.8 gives 1.208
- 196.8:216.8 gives 1.205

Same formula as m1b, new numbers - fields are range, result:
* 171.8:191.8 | 1.117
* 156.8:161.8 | 0.9258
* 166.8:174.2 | 0.9475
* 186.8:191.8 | 1.304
